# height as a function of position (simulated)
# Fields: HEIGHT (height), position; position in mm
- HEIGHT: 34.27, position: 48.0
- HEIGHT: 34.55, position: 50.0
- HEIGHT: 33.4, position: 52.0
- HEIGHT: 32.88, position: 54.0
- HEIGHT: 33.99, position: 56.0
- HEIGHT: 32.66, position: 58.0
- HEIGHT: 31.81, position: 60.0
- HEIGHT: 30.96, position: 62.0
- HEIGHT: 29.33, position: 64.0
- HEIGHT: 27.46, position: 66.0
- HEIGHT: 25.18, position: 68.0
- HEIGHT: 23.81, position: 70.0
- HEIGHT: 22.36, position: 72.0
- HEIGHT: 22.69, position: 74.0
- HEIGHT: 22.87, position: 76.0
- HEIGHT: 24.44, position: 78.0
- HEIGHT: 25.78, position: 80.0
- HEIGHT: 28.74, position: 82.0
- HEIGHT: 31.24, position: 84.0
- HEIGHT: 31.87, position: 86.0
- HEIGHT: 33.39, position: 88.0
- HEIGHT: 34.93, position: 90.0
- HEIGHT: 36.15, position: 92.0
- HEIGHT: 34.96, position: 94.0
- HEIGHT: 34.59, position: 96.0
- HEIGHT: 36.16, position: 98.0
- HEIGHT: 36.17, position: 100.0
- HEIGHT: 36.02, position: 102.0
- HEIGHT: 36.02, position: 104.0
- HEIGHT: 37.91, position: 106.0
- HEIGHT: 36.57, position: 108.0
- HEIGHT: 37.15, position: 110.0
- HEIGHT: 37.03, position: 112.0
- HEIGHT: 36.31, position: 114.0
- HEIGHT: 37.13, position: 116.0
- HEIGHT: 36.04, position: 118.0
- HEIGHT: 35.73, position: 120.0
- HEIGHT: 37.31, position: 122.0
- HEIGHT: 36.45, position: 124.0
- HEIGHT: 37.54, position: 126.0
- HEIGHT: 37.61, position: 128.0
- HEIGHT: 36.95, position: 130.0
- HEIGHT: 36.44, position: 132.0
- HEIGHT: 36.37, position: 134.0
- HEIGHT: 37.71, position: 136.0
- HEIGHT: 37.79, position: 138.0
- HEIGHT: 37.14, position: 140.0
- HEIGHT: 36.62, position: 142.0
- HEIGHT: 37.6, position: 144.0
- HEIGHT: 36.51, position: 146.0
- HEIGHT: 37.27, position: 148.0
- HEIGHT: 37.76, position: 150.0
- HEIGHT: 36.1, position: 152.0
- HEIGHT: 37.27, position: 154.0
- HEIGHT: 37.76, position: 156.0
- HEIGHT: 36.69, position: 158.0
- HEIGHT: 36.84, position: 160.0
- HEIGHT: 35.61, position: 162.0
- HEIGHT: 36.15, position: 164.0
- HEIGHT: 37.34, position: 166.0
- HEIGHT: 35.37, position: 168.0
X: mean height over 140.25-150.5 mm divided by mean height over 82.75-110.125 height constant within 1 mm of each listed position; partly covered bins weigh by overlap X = 1.06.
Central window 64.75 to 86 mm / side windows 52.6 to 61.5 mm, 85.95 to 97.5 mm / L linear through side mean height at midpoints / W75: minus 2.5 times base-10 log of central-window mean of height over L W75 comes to 0.29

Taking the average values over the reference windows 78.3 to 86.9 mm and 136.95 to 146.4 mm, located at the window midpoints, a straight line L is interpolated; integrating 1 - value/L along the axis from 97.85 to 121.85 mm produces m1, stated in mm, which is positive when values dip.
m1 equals -2.81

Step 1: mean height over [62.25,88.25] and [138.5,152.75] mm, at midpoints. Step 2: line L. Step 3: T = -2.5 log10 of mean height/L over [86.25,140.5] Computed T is -0.13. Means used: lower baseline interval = 26.8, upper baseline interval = 37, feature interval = 36.4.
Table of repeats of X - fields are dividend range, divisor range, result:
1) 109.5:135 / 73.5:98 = 1.20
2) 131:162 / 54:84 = 1.34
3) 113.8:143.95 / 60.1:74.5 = 1.40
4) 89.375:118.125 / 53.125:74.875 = 1.27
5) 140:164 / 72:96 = 1.25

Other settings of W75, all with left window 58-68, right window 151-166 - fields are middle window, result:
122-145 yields -0.069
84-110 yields -0.100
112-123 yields -0.089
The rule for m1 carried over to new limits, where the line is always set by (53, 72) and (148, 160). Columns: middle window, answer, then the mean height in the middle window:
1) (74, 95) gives 0.8 mm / 30.1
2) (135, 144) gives -0.4 mm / 37.3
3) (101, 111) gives -1.1 mm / 36.7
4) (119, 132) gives -0.8 mm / 36.9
